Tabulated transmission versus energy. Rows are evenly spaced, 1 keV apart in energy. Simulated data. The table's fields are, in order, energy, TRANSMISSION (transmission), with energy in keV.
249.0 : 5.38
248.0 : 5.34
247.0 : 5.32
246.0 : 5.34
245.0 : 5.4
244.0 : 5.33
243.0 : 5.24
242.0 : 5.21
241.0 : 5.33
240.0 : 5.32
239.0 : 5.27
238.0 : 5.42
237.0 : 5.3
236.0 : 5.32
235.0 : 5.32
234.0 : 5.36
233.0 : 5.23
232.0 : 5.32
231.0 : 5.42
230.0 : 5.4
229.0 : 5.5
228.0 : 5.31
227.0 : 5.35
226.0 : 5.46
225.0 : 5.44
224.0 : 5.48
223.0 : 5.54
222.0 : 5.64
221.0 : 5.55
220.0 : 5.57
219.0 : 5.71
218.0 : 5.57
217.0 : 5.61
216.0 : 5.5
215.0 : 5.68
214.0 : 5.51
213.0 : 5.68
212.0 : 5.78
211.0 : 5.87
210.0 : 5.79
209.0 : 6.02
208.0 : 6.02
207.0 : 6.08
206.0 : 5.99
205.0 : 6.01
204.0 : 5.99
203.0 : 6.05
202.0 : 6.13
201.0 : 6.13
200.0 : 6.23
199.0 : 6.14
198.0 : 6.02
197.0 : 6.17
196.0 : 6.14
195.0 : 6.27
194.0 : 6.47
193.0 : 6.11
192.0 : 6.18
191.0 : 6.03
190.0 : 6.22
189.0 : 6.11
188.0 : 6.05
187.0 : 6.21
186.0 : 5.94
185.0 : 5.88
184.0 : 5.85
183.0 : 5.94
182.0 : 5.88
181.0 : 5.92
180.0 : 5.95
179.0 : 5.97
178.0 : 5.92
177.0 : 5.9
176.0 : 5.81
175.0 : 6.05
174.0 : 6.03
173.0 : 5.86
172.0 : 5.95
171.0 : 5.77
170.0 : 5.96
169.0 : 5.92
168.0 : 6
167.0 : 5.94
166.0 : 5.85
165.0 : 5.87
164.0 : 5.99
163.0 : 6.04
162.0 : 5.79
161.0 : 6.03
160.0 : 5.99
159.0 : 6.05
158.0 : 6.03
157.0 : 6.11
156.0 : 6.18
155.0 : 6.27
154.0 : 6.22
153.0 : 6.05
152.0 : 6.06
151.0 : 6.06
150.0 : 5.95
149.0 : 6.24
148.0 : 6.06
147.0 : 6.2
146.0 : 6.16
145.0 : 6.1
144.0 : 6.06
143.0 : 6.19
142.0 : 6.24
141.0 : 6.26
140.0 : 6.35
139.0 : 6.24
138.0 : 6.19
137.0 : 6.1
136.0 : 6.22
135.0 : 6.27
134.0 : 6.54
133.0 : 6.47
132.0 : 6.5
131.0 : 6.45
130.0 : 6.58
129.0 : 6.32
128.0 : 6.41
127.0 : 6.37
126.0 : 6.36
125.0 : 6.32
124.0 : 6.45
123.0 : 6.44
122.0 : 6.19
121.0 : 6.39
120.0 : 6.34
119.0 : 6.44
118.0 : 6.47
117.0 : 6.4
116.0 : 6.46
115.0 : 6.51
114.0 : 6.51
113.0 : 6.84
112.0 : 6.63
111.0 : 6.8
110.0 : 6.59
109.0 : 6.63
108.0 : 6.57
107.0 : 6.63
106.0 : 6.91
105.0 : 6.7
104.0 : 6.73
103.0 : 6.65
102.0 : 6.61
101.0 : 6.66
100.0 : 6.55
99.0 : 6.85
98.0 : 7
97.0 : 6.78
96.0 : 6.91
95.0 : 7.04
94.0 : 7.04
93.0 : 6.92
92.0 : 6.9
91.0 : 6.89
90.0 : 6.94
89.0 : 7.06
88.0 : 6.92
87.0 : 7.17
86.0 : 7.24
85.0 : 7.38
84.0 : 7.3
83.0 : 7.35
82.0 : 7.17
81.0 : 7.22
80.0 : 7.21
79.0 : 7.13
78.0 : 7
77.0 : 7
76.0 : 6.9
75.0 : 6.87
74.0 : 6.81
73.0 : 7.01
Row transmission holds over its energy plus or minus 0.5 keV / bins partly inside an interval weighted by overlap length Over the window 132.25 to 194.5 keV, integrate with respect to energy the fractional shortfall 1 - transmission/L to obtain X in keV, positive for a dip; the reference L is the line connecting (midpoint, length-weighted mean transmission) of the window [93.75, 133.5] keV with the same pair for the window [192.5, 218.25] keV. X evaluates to 1.76 keV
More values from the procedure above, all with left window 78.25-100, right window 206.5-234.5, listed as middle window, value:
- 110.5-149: 1.4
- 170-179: 0.3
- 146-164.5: 0.7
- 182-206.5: -0.9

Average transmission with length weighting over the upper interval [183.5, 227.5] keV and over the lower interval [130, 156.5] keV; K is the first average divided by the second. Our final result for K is 0.9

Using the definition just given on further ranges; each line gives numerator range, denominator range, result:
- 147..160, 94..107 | 0.90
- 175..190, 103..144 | 0.93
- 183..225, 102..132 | 0.91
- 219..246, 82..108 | 0.78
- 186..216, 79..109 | 0.87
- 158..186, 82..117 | 0.87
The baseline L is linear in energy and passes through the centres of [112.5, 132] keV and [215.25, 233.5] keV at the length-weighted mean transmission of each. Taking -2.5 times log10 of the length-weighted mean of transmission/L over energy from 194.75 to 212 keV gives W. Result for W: -0.07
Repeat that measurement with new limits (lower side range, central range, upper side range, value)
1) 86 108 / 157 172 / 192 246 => 0.04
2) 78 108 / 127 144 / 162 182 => 0.01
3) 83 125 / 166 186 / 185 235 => 0.03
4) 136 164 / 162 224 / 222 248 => -0.04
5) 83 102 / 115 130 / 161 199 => 0.04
